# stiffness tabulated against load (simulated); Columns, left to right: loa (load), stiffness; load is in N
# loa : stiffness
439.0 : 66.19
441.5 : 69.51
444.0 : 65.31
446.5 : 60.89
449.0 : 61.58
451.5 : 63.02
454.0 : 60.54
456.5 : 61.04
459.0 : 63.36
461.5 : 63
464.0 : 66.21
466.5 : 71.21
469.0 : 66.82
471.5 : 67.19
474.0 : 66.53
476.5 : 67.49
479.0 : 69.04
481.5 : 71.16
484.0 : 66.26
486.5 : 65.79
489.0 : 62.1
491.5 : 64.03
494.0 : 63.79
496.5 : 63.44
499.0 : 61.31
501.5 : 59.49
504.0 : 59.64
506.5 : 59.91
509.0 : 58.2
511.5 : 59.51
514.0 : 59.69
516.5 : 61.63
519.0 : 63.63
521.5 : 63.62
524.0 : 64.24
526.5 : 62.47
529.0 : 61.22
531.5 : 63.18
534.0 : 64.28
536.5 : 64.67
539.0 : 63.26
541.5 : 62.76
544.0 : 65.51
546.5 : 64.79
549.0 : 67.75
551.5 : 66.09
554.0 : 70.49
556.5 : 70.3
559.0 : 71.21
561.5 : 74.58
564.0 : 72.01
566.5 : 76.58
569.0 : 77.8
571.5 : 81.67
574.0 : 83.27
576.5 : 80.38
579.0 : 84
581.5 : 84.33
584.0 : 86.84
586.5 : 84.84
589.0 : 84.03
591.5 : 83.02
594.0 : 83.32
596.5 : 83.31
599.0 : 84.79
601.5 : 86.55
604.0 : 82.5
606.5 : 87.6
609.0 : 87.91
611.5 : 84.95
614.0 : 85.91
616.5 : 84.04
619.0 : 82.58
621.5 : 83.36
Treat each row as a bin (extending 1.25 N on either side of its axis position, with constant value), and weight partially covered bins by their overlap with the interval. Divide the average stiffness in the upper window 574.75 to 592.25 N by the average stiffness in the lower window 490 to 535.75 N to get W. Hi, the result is 1.36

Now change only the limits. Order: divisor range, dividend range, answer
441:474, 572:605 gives 1.30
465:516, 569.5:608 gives 1.31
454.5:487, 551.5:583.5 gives 1.16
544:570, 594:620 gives 1.20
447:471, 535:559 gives 1.04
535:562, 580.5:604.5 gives 1.26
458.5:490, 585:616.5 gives 1.27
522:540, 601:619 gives 1.35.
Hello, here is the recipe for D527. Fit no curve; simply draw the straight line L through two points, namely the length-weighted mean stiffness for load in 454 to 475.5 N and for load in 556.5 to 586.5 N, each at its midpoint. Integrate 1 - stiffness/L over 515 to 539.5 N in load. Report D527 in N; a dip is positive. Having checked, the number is 3.43 N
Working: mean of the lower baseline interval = 65.4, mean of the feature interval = 63.2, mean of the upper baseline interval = 79.2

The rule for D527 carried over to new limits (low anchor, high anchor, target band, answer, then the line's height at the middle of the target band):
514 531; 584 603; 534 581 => 0.9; 73.3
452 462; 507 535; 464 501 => -2.4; 61.9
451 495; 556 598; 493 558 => 8.6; 73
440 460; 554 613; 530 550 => 2.9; 75.4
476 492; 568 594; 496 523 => 3.8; 71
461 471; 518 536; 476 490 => -0.2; 66.1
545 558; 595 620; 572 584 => -1.2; 76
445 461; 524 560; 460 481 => -1.6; 62.6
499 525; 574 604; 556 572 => 0.4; 76.5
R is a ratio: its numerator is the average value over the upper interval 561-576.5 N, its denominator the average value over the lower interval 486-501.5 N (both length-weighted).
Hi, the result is 1.2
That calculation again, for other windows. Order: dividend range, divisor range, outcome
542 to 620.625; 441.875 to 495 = 1.22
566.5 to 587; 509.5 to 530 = 1.33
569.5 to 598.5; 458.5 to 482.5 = 1.24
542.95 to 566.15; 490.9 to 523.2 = 1.13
